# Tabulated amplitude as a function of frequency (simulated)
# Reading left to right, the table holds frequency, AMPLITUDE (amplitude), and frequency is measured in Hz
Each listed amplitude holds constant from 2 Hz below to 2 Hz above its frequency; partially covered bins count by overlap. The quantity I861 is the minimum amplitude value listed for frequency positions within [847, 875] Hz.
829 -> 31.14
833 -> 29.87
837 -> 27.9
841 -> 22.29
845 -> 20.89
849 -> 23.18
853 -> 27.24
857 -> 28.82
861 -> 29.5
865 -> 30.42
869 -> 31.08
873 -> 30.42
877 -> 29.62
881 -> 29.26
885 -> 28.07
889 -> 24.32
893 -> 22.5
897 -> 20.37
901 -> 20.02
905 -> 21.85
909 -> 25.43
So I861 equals 23.18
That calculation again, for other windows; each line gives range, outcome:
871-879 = 29.62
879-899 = 20.37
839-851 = 20.89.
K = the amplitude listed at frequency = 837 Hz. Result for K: 27.9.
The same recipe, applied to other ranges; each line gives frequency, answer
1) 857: 28.82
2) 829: 31.14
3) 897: 20.37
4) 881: 29.26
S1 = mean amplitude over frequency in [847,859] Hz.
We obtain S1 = 26.4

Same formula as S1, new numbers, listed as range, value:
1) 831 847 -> 25.2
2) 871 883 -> 29.8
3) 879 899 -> 24.9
